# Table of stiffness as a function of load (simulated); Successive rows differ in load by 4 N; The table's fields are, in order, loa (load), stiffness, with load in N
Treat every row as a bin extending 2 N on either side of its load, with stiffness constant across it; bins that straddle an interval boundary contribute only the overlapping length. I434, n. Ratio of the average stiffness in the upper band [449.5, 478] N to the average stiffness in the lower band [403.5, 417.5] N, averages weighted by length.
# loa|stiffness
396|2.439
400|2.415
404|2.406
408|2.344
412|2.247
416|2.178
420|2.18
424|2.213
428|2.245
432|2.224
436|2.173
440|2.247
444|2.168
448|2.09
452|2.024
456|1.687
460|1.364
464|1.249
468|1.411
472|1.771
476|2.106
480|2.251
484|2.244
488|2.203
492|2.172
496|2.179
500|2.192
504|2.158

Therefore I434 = 0.73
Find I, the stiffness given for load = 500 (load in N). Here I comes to 2.192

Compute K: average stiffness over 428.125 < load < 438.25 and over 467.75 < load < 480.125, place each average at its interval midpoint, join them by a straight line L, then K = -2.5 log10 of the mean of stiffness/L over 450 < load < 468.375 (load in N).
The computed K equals 0.28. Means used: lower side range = 2.21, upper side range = 1.9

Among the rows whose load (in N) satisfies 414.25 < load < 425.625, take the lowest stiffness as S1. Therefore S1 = 2.178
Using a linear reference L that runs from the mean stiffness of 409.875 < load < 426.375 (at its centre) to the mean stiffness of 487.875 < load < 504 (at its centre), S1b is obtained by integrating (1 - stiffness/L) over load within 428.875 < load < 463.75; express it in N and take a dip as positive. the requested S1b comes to 3.7 N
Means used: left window 2.21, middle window 1.97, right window 2.18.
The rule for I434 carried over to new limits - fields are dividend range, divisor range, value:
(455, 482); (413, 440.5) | 0.77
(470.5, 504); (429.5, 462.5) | 1.08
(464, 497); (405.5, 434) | 0.89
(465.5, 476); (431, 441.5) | 0.76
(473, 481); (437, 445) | 0.96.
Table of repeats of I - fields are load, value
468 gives 1.411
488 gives 2.203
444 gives 2.168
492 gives 2.172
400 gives 2.415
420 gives 2.18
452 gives 2.024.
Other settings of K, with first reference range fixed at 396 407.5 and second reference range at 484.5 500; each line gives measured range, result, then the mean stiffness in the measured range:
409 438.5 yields 0.07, 2.21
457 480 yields 0.34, 1.64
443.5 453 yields 0.10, 2.09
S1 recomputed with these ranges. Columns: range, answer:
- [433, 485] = 1.249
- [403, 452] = 2.024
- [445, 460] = 1.364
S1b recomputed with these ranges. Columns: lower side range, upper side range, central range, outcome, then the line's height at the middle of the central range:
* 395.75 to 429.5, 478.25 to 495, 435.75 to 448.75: 0.5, 2.26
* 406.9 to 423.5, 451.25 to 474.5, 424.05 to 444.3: -2.6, 1.97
